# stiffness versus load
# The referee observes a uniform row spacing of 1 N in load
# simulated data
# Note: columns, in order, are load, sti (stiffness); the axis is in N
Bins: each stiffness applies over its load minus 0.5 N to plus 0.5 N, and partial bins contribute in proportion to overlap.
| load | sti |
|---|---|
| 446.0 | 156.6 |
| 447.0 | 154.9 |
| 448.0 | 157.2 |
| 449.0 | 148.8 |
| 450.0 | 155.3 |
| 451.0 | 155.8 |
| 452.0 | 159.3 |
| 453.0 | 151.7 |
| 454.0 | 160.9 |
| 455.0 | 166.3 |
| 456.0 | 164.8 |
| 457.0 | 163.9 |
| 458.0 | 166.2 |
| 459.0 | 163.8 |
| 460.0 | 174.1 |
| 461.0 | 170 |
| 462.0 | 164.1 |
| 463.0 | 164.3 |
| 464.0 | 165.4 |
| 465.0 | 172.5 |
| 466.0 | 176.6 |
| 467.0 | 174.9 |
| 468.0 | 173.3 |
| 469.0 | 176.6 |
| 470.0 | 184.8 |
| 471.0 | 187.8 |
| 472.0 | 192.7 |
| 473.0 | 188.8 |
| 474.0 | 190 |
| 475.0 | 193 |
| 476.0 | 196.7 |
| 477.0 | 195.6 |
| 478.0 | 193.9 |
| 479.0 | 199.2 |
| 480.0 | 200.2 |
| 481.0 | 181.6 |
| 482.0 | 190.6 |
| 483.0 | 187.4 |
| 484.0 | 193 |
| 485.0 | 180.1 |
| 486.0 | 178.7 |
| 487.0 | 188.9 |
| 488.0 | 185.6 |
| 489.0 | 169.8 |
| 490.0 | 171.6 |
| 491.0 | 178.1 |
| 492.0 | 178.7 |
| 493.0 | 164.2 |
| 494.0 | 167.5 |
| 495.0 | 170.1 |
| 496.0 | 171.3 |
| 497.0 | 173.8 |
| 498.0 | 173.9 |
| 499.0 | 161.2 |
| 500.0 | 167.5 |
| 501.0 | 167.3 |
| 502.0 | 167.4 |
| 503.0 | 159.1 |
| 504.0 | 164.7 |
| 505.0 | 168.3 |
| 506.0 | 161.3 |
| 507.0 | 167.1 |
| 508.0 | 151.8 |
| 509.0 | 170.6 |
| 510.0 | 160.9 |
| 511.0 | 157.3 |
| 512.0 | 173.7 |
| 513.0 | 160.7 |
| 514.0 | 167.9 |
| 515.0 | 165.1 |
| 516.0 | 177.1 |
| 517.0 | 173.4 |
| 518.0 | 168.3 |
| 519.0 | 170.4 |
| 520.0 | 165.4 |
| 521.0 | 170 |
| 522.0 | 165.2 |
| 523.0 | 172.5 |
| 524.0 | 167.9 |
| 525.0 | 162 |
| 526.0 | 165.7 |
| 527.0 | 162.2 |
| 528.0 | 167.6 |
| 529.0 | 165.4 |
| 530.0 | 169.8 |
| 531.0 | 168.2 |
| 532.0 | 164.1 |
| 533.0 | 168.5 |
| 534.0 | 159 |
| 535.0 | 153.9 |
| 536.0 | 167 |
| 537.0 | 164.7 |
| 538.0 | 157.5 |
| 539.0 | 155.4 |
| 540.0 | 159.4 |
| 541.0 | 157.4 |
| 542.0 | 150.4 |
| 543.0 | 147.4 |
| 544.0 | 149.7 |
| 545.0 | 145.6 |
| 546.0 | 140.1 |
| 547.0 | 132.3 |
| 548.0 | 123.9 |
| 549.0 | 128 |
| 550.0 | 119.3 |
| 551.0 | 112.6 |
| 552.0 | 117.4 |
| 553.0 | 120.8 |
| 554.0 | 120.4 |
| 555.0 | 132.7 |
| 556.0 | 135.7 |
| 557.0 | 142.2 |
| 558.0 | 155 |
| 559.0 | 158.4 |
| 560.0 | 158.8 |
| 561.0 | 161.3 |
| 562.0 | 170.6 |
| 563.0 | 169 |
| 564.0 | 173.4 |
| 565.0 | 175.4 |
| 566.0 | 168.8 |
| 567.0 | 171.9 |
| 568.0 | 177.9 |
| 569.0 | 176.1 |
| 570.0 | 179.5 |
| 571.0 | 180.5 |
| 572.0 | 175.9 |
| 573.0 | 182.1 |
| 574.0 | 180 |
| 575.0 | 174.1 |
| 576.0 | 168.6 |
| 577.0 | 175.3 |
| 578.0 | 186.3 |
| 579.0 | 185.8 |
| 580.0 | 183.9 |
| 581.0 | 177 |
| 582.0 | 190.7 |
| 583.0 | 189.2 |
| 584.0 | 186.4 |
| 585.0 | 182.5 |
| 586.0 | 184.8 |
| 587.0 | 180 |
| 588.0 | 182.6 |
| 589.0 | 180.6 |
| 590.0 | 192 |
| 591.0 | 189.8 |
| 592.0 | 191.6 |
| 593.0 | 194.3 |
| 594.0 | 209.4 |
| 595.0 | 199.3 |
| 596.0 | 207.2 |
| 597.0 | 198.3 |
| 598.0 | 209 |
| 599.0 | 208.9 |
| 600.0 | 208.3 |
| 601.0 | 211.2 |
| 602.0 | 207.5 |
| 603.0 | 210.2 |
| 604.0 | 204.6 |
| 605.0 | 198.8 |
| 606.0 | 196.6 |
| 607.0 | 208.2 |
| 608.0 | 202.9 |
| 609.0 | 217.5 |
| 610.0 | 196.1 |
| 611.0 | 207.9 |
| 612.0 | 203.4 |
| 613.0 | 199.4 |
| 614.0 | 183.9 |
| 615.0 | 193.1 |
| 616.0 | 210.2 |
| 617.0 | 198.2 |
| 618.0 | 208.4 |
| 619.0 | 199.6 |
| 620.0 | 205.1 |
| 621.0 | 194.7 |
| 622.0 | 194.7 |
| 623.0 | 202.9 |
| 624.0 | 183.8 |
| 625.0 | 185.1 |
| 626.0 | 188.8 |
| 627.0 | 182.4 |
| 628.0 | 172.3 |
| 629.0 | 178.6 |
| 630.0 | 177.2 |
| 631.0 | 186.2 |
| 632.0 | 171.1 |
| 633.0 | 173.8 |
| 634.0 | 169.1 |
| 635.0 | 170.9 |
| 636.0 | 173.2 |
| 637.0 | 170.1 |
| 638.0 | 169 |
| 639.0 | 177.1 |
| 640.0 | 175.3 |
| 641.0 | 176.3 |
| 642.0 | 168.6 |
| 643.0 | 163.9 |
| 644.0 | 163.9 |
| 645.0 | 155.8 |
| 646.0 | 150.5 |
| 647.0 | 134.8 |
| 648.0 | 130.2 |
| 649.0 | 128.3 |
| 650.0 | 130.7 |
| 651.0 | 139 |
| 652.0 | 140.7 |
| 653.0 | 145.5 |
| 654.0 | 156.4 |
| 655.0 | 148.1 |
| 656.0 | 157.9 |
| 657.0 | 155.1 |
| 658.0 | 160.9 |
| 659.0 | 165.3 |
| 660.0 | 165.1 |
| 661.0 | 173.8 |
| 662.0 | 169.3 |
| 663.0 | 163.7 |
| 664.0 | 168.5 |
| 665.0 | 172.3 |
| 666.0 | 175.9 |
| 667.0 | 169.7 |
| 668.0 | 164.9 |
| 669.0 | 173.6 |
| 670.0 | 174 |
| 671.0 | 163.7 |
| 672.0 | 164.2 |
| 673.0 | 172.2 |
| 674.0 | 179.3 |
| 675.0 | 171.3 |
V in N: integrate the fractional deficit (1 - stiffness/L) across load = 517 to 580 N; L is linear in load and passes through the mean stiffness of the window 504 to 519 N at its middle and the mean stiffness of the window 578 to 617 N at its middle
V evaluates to 6.9 N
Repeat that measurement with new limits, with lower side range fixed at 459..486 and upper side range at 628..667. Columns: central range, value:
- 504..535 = 2.0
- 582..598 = -2.2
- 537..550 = 2.2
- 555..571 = 0.7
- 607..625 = -3.7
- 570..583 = -0.7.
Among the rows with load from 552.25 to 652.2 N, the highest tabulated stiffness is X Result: 217.5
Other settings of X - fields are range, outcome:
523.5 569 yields 177.9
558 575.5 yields 182.1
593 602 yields 211.2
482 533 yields 193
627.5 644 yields 186.2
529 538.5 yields 169.8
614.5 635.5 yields 210.2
